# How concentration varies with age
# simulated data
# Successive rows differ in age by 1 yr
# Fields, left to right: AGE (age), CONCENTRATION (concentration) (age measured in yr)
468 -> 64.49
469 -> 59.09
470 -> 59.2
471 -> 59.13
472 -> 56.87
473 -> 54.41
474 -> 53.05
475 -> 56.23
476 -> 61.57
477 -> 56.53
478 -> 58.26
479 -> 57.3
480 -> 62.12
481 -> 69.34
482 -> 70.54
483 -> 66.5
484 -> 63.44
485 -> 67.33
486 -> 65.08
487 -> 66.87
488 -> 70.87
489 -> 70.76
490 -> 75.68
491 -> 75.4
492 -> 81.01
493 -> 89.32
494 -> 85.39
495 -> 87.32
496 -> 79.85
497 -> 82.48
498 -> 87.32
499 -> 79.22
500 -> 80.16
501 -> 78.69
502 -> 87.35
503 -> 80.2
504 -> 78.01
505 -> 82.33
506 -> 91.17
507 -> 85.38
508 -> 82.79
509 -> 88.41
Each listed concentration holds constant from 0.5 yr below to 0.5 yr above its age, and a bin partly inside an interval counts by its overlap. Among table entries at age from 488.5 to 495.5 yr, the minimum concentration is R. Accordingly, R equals 70.76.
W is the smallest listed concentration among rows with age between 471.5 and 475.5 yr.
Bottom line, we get 53.05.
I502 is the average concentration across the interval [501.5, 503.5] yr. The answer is 83.8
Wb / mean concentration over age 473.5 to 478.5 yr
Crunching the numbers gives 57.1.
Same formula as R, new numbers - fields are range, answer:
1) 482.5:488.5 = 63.44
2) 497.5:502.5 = 78.69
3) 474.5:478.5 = 56.23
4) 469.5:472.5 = 56.87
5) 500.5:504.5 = 78.01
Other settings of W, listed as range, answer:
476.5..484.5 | 56.53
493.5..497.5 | 79.85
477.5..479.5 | 57.3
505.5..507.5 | 85.38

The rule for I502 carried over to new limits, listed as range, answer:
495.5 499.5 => 82.2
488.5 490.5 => 73.2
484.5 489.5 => 68.2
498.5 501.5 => 79.4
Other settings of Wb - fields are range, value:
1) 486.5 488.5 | 68.9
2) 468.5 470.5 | 59.1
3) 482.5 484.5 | 65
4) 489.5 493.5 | 80.4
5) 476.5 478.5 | 57.4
